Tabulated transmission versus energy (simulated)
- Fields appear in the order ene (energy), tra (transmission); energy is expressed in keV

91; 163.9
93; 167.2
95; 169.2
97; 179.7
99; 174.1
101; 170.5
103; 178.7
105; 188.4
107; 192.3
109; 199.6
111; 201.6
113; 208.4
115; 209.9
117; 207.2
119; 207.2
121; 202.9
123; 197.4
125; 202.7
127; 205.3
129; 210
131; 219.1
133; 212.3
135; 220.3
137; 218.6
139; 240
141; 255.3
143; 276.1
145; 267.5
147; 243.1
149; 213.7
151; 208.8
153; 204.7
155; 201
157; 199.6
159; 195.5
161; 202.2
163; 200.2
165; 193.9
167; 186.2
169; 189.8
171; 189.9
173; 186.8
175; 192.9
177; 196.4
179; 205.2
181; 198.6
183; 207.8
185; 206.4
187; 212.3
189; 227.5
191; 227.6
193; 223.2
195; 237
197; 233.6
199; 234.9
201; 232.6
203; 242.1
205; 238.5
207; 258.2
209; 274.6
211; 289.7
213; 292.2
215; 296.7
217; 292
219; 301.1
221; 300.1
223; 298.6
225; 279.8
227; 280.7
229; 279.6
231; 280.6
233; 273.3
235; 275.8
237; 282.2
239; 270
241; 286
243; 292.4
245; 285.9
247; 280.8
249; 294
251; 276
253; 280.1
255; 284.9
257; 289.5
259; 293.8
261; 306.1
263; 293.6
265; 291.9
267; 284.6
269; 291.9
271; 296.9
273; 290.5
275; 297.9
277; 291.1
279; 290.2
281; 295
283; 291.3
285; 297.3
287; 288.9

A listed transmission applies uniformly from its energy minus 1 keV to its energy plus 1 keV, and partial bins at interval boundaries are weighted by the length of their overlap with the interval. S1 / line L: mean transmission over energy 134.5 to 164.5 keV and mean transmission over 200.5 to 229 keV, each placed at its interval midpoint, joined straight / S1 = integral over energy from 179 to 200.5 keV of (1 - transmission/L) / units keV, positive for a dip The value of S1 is 3.05 keV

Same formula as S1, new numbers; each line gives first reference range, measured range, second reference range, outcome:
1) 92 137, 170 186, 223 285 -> 2.70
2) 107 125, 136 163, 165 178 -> -3.90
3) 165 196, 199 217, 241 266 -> -2.13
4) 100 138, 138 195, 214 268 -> 5.22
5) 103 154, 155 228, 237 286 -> 5.33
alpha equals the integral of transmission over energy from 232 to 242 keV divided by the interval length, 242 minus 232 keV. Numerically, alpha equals 277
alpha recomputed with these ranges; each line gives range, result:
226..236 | 278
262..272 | 292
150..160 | 202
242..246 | 289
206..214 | 279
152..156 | 203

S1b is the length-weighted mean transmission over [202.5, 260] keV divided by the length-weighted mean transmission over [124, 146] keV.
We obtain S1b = 1.2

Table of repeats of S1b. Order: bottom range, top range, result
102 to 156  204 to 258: 1.32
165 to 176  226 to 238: 1.47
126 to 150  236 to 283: 1.25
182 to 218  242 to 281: 1.18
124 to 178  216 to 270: 1.35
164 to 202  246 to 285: 1.39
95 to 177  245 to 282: 1.41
